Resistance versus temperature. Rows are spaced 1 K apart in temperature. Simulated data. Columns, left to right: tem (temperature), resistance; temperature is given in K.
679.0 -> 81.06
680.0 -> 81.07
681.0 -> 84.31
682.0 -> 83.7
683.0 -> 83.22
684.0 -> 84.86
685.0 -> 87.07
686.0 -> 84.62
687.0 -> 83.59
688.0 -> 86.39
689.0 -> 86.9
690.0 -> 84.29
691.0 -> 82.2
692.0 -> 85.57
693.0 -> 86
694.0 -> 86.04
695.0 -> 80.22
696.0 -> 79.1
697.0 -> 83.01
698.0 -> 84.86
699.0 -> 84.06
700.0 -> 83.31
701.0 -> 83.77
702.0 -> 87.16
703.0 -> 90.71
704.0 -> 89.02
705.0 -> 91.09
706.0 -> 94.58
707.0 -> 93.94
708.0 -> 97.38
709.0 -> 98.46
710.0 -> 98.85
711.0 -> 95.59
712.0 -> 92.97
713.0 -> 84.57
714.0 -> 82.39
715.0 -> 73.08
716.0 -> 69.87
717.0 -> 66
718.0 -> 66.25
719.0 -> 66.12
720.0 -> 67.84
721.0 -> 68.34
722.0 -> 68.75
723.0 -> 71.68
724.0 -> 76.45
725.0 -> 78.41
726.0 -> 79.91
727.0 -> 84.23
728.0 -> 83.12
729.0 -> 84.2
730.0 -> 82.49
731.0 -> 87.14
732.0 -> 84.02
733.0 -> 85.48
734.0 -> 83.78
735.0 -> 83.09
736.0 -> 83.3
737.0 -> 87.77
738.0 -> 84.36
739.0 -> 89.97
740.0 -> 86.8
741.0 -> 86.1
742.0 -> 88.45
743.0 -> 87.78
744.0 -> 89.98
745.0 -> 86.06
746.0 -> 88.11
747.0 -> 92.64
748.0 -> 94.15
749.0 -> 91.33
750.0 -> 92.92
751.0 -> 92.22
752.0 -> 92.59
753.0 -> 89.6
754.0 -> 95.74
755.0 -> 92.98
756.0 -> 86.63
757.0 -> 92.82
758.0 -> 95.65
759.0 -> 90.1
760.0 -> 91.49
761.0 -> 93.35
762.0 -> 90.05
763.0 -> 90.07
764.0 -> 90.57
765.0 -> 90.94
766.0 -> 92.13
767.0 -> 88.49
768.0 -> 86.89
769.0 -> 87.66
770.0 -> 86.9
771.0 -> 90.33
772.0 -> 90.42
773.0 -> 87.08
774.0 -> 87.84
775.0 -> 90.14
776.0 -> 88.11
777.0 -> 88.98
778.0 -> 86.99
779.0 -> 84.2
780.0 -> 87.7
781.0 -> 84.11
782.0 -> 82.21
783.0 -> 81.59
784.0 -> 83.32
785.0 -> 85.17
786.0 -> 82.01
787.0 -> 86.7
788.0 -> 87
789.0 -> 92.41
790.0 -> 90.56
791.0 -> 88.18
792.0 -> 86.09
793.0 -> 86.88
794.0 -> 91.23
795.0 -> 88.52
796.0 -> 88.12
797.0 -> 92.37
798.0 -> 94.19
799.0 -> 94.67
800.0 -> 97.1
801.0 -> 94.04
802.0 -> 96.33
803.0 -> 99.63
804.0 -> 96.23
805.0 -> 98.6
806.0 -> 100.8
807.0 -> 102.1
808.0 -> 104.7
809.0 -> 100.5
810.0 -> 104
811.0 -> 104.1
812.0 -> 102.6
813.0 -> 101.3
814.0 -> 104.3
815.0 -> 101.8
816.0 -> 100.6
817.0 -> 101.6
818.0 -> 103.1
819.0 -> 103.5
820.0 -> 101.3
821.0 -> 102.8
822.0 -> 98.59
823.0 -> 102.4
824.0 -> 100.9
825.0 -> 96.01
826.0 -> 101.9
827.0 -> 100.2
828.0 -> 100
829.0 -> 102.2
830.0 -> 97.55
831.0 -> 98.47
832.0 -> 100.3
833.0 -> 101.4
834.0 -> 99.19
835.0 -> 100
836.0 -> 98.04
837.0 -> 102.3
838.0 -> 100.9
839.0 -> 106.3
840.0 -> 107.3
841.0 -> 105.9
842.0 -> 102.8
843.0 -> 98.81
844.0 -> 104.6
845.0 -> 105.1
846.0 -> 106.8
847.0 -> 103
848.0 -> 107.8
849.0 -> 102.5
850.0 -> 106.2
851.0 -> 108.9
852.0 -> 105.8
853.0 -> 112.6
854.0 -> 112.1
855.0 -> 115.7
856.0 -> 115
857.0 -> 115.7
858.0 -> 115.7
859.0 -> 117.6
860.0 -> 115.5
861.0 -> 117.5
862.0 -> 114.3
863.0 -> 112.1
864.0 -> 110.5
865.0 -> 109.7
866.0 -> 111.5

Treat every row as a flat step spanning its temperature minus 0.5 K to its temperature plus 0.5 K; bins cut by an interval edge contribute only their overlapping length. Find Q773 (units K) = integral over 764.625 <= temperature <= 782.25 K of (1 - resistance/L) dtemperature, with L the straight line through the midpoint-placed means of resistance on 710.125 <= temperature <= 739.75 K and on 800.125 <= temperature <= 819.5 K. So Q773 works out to 0.8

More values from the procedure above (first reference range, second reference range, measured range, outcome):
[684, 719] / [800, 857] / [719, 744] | 2.15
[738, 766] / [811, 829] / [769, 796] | 2.36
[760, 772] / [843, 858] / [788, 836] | 0.98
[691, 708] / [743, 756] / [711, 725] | 2.20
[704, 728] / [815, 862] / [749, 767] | -0.45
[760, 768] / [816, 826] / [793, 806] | 0.40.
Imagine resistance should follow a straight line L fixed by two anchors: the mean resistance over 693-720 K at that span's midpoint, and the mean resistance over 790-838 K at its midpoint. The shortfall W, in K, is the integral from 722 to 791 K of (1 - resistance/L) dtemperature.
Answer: 2.7 K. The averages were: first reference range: 84.4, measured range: 87.3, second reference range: 98.5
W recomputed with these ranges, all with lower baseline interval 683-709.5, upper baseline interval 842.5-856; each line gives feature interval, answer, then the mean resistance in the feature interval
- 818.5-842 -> 0.8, 101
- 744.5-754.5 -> 0.3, 91.5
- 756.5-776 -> 1.2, 90.1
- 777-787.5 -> 1.5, 84.6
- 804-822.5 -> 0.1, 102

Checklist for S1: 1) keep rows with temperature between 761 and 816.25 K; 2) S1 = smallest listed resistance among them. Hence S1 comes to 81.59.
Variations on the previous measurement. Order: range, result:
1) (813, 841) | 96.01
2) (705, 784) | 66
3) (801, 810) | 94.04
